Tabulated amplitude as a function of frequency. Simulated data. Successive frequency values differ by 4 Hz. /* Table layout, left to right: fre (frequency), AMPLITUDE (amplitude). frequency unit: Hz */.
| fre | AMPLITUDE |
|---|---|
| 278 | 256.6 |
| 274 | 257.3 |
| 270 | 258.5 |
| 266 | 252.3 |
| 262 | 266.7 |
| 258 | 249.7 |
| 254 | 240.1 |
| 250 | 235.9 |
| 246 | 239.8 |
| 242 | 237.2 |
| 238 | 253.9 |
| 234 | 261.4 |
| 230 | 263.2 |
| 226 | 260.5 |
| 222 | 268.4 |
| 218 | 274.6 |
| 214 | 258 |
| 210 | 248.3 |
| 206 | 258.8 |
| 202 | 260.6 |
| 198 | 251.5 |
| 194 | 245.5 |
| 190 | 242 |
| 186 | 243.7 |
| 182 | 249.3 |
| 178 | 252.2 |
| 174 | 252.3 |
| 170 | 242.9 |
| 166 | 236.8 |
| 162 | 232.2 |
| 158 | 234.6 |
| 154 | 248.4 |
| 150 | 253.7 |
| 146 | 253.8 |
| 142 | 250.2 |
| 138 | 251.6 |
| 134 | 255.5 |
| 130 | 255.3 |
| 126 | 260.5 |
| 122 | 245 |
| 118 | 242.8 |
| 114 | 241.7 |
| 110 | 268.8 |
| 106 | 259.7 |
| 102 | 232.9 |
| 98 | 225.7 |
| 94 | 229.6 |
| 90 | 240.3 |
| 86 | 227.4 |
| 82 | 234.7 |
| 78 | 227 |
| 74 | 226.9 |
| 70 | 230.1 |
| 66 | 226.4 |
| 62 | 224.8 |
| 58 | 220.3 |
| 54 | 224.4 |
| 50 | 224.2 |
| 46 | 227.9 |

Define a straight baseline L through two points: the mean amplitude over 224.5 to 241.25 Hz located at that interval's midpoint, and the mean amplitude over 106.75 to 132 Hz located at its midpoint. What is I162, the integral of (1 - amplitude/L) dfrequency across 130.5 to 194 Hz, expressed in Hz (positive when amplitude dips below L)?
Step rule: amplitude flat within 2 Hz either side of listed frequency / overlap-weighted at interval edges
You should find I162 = 2.0 Hz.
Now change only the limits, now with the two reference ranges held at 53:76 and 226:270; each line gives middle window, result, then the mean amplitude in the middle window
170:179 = -0.4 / 250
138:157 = -1.1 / 251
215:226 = -0.9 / 268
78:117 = -1.6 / 239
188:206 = -0.5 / 251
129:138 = -0.7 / 255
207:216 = -0.3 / 254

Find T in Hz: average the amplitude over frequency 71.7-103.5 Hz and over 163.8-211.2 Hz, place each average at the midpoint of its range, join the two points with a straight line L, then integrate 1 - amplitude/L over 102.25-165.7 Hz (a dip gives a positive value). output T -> -2.8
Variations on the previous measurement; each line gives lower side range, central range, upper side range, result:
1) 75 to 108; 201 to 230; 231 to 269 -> -1.82 Hz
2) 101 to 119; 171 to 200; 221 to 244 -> 0.75 Hz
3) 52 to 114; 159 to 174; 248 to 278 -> 0.18 Hz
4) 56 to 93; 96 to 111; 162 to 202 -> -0.76 Hz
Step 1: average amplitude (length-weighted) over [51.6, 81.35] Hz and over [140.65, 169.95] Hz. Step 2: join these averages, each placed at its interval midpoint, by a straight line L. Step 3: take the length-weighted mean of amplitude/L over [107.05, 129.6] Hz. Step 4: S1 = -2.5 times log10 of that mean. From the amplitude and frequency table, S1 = -0.070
